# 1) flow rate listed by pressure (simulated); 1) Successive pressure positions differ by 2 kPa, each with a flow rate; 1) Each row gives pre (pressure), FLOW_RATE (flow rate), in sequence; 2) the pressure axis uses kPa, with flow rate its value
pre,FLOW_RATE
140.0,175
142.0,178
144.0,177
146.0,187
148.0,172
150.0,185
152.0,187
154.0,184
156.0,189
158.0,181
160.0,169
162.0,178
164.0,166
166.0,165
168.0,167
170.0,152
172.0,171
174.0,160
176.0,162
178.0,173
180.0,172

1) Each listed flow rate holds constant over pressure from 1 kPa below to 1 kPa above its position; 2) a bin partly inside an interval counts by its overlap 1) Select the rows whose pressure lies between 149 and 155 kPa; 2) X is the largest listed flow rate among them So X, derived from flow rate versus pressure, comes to 187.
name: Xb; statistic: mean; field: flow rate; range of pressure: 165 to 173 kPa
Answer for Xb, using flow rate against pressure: 164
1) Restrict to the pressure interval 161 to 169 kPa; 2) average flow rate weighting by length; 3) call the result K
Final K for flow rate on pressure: 169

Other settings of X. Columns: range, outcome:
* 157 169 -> 181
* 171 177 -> 171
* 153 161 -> 189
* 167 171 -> 167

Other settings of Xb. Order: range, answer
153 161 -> 181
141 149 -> 178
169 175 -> 161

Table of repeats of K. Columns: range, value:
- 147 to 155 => 182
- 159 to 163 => 174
